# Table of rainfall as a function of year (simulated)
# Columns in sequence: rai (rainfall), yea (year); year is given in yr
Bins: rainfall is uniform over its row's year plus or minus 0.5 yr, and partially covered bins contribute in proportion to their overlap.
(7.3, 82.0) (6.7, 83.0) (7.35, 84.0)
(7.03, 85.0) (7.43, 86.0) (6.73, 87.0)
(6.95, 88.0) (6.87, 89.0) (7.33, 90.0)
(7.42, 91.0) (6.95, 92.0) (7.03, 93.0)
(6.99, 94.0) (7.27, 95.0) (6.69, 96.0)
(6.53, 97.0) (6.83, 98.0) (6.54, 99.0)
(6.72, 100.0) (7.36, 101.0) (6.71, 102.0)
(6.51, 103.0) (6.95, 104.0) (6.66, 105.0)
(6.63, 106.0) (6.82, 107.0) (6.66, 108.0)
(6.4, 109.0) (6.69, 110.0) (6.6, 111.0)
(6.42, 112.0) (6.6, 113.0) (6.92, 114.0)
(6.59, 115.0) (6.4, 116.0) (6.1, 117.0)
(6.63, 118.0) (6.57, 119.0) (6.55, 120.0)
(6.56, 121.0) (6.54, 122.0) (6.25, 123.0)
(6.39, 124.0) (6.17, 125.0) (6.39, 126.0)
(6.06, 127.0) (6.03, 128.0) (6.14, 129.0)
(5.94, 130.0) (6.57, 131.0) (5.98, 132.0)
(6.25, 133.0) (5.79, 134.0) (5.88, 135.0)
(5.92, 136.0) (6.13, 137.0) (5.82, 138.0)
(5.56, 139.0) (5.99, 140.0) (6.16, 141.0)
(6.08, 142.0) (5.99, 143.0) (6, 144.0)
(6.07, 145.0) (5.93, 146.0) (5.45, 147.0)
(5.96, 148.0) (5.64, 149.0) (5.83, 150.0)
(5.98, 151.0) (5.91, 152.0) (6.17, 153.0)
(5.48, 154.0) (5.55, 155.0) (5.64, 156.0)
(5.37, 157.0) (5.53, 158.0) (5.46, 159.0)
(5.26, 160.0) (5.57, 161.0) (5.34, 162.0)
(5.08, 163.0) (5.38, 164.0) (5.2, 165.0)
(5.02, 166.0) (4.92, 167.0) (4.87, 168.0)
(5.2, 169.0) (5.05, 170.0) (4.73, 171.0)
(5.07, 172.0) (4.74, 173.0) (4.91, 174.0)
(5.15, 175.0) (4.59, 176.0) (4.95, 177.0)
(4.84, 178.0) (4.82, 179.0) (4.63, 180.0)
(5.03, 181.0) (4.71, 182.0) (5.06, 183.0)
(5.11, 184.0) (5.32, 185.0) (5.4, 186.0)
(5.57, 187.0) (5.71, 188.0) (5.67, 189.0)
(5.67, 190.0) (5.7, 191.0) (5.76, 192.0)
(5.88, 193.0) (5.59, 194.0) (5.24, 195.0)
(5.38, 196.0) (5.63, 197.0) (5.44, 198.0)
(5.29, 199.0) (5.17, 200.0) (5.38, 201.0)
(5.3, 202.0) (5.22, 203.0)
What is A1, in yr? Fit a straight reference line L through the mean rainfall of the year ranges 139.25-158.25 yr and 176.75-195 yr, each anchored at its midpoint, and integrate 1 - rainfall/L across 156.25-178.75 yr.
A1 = 1.9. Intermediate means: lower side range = 5.83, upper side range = 5.3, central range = 5.1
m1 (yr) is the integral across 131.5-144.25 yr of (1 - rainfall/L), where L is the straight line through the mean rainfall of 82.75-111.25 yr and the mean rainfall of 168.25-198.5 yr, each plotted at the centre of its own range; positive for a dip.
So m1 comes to 0.3 yr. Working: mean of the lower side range 6.88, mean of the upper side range 5.22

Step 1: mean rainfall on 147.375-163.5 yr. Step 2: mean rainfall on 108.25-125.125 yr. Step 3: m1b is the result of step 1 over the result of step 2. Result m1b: 0.9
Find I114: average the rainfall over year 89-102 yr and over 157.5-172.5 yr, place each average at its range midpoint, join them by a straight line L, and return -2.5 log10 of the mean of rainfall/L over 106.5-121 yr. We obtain -0.01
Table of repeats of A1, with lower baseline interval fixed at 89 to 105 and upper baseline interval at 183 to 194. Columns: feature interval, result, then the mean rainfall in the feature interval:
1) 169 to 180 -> 1.67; 4.89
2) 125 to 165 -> 2.45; 5.82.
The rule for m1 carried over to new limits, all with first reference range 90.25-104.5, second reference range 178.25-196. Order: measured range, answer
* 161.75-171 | 1.0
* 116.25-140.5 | 0.7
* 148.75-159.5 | 0.4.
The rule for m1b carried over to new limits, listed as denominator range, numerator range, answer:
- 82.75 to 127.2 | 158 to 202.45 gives 0.78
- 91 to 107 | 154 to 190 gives 0.76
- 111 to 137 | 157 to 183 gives 0.80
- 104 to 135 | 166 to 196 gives 0.81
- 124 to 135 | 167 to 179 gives 0.80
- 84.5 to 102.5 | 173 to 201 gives 0.76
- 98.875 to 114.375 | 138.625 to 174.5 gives 0.82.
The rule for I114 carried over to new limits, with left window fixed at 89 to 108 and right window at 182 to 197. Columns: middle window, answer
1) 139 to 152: 0.04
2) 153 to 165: 0.10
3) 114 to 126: 0.02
